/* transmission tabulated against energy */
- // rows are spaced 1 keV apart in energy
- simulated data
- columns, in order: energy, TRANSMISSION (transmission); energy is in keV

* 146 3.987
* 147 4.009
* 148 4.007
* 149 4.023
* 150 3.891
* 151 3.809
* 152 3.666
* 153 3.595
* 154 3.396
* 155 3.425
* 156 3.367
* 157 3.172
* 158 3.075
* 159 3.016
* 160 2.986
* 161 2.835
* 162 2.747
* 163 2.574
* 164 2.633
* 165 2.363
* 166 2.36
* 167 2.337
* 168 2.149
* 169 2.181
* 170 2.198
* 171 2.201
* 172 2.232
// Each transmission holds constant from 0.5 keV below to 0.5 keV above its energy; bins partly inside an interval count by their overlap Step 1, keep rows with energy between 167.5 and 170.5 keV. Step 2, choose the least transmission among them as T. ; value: 2.149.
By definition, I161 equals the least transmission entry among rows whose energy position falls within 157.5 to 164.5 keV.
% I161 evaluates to 2.574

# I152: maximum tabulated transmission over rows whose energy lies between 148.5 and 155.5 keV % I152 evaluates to 4.023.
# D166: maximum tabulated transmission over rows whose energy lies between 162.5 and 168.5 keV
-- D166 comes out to 2.633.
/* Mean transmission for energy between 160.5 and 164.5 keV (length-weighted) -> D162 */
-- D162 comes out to 2.7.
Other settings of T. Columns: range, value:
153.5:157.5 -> 3.172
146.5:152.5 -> 3.666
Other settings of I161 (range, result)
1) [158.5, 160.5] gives 2.986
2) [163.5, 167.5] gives 2.337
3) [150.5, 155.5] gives 3.396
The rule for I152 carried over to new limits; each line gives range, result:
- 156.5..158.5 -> 3.172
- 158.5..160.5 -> 3.016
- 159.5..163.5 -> 2.986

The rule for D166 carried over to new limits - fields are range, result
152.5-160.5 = 3.595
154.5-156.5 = 3.425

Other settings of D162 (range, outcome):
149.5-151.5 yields 3.85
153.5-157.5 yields 3.34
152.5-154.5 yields 3.5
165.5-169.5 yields 2.26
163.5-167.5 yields 2.42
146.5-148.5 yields 4.01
